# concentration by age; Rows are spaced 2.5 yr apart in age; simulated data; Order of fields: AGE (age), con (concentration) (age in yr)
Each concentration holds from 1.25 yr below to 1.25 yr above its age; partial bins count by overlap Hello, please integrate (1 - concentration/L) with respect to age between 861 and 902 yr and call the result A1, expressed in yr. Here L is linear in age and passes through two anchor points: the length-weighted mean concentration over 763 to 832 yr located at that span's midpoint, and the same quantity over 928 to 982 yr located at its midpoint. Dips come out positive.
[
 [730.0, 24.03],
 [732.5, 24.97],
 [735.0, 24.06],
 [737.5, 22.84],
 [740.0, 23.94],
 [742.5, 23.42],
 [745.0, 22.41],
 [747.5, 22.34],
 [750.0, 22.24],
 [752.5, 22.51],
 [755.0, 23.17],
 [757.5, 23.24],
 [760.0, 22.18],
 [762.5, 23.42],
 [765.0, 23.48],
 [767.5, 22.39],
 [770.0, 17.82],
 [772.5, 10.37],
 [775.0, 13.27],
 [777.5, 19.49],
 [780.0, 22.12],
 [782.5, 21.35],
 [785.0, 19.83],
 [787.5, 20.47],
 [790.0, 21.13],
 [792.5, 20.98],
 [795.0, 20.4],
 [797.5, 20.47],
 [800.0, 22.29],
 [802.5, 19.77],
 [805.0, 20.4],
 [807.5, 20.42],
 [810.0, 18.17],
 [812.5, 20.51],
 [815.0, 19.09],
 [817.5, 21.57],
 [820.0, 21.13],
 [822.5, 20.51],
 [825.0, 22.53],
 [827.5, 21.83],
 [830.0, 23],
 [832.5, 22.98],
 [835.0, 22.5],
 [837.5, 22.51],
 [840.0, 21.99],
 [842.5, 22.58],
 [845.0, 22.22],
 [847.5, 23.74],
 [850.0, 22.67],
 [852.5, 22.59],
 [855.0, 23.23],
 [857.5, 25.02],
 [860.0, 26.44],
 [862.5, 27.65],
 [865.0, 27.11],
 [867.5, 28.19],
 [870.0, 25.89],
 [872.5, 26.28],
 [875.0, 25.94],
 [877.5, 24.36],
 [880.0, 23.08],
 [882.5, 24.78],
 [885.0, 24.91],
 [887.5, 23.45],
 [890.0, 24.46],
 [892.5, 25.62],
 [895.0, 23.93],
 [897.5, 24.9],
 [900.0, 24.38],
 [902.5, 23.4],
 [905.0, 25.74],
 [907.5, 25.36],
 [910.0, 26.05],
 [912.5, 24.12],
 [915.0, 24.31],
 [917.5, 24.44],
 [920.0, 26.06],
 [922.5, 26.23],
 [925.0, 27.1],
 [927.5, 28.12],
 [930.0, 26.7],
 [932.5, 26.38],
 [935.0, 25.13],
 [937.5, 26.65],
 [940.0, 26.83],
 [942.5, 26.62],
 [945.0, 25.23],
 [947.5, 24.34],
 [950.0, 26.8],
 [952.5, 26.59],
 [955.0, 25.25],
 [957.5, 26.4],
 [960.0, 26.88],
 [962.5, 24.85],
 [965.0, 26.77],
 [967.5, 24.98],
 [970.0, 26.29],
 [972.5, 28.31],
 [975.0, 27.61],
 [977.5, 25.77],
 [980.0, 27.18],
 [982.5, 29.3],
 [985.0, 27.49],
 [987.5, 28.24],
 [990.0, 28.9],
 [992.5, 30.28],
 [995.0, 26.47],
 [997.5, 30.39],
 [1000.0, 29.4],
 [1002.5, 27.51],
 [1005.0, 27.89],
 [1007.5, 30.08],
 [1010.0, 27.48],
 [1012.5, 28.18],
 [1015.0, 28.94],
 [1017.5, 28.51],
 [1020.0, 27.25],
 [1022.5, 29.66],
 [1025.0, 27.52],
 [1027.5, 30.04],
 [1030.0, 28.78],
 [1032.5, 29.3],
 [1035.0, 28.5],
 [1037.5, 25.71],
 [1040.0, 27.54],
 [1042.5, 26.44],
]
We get -3.2 yr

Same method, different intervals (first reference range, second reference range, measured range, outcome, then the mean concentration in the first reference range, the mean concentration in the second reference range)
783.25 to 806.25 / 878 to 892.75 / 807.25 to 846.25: 0.8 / 20.7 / 24.3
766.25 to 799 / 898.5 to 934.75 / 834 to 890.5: -3.4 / 19.3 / 25.6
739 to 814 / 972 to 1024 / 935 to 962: 0.6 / 20.8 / 28.3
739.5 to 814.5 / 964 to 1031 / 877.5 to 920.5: 0.4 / 20.8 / 28.1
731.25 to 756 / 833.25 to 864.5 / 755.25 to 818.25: 8.5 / 23.2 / 23.7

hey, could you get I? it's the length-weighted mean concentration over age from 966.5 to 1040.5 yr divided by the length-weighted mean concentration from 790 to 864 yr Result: 1.3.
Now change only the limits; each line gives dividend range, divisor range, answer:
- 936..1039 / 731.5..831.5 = 1.30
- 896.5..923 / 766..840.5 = 1.23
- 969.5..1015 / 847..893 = 1.13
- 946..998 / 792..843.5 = 1.27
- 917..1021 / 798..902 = 1.17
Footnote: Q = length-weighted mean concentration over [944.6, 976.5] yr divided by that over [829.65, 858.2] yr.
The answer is 1.15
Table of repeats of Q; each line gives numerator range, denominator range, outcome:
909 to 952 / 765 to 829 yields 1.30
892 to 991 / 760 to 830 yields 1.29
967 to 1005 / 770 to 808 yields 1.44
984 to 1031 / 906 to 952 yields 1.10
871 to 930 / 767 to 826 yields 1.27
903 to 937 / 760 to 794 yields 1.30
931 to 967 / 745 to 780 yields 1.26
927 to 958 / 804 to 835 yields 1.24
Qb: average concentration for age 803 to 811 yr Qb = 19.7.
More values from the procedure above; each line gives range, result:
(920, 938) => 26.6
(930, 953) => 26.1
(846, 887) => 25.1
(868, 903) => 24.8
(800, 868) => 22.5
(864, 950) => 25.5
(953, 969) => 25.9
